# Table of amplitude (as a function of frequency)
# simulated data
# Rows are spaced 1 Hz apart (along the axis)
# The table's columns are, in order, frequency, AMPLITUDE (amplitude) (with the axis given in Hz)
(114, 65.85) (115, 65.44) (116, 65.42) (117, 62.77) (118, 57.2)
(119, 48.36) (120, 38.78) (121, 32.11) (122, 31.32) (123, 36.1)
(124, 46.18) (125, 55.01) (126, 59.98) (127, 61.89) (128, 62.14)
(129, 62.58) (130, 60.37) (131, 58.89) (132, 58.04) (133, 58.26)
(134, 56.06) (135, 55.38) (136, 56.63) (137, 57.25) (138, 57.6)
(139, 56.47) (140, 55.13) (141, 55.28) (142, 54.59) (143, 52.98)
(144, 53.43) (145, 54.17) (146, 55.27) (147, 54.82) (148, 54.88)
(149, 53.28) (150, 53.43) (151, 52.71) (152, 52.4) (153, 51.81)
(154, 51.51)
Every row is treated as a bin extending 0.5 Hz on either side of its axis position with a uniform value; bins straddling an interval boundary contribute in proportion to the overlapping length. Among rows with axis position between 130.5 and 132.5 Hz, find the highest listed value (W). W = 58.89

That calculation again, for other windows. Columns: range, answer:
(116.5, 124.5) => 62.77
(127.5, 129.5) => 62.58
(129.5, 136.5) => 60.37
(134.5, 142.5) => 57.6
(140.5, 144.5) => 55.28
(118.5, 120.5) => 48.36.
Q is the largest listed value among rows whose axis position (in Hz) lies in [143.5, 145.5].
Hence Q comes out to 54.17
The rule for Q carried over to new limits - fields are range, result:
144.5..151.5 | 55.27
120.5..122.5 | 32.11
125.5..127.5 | 61.89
